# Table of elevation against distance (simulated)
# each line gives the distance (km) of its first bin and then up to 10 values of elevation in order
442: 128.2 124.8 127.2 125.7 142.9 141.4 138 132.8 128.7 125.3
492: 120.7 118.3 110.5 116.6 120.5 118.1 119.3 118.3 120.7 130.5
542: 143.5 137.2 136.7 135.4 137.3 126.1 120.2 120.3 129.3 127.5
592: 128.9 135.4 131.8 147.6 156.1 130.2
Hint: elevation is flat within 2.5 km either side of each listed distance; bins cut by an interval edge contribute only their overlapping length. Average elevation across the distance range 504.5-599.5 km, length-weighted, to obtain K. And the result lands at 127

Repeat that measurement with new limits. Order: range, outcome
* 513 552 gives 127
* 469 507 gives 125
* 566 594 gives 125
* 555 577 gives 129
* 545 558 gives 137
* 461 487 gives 135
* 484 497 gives 122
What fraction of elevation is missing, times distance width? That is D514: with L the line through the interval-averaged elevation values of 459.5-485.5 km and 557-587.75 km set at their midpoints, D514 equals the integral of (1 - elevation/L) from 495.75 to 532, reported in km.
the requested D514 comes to 4.1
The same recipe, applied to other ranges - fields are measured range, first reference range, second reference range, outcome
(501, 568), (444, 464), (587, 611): 3.3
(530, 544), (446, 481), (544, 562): 0.5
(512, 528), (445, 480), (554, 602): 1.5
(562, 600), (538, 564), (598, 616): 3.5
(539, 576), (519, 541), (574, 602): -2.2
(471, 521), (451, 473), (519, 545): 3.3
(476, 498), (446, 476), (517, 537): 0.6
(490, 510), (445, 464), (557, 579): 1.9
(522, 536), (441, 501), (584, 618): 1.3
